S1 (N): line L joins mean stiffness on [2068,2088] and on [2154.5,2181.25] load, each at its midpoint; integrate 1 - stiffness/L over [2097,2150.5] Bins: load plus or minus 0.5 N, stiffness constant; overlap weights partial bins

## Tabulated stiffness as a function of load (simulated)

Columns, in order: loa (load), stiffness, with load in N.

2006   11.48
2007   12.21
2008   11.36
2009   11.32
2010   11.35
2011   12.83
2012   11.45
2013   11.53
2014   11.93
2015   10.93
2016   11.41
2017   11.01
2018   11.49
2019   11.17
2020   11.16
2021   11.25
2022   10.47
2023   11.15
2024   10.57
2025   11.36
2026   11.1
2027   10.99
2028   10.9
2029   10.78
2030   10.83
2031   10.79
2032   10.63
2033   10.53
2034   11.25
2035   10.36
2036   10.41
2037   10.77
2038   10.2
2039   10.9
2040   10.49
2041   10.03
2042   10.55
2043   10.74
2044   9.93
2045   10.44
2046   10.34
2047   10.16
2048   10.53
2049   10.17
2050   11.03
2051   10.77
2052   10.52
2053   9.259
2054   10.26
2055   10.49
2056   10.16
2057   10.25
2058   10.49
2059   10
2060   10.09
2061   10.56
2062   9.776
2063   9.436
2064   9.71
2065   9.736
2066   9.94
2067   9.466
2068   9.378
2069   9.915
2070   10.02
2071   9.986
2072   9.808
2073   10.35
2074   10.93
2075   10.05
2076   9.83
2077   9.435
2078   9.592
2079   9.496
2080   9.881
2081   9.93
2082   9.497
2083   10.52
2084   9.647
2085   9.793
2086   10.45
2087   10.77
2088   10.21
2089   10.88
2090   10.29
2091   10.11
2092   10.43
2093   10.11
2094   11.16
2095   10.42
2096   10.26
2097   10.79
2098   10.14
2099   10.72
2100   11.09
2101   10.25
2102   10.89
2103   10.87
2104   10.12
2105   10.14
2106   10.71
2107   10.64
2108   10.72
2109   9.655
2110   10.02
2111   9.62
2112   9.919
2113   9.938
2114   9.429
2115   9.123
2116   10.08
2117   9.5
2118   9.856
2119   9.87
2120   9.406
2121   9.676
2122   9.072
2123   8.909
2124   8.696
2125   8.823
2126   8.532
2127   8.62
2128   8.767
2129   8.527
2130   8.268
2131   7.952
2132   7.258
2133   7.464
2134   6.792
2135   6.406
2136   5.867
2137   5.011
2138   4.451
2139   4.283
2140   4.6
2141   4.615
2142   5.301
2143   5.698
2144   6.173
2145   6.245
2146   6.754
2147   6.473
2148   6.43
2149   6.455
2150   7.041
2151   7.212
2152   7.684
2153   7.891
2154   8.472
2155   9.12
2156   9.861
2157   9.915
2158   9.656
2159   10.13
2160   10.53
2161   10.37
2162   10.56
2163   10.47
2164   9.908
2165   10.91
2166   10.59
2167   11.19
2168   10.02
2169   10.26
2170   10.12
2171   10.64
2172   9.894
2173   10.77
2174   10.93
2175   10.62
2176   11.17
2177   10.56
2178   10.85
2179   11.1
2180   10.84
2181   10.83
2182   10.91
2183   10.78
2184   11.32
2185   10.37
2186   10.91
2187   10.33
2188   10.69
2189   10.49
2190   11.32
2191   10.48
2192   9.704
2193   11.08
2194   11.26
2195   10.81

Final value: 9.6 N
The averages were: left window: 9.98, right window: 10.4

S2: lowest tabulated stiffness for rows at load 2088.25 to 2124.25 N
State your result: 8.696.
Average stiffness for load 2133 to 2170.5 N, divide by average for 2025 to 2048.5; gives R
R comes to 0.75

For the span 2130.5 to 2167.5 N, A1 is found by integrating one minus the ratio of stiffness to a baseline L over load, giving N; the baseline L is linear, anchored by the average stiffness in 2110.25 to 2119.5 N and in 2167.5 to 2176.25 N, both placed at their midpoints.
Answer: 9.0 N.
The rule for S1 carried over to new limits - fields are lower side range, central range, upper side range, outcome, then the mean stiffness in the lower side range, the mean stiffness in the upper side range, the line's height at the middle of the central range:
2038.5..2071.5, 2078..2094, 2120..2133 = -1.14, 10.2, 8.58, 9.48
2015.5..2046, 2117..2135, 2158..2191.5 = 3.53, 10.8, 10.6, 10.7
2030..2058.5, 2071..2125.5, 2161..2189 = 2.50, 10.5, 10.6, 10.5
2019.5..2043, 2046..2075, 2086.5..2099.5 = 1.40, 10.8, 10.5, 10.6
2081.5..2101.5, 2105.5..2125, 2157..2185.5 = 1.36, 10.4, 10.6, 10.4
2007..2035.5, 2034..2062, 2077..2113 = 1.19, 11.2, 10.3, 10.8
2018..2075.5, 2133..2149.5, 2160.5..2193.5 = 7.49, 10.4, 10.6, 10.6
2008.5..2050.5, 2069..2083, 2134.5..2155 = -1.44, 10.9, 6.23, 9.01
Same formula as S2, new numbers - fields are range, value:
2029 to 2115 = 9.123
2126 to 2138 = 4.451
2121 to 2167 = 4.283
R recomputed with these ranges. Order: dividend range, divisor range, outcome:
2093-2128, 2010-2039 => 0.90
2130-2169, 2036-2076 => 0.77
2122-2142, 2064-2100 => 0.70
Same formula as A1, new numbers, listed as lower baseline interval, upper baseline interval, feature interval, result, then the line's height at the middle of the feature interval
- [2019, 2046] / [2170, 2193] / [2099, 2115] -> 0.7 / 10.7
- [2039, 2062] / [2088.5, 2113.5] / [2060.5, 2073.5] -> 0.6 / 10.4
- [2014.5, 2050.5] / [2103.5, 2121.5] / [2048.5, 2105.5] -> 0.5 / 10.3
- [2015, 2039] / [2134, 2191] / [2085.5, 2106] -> -1.2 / 9.91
